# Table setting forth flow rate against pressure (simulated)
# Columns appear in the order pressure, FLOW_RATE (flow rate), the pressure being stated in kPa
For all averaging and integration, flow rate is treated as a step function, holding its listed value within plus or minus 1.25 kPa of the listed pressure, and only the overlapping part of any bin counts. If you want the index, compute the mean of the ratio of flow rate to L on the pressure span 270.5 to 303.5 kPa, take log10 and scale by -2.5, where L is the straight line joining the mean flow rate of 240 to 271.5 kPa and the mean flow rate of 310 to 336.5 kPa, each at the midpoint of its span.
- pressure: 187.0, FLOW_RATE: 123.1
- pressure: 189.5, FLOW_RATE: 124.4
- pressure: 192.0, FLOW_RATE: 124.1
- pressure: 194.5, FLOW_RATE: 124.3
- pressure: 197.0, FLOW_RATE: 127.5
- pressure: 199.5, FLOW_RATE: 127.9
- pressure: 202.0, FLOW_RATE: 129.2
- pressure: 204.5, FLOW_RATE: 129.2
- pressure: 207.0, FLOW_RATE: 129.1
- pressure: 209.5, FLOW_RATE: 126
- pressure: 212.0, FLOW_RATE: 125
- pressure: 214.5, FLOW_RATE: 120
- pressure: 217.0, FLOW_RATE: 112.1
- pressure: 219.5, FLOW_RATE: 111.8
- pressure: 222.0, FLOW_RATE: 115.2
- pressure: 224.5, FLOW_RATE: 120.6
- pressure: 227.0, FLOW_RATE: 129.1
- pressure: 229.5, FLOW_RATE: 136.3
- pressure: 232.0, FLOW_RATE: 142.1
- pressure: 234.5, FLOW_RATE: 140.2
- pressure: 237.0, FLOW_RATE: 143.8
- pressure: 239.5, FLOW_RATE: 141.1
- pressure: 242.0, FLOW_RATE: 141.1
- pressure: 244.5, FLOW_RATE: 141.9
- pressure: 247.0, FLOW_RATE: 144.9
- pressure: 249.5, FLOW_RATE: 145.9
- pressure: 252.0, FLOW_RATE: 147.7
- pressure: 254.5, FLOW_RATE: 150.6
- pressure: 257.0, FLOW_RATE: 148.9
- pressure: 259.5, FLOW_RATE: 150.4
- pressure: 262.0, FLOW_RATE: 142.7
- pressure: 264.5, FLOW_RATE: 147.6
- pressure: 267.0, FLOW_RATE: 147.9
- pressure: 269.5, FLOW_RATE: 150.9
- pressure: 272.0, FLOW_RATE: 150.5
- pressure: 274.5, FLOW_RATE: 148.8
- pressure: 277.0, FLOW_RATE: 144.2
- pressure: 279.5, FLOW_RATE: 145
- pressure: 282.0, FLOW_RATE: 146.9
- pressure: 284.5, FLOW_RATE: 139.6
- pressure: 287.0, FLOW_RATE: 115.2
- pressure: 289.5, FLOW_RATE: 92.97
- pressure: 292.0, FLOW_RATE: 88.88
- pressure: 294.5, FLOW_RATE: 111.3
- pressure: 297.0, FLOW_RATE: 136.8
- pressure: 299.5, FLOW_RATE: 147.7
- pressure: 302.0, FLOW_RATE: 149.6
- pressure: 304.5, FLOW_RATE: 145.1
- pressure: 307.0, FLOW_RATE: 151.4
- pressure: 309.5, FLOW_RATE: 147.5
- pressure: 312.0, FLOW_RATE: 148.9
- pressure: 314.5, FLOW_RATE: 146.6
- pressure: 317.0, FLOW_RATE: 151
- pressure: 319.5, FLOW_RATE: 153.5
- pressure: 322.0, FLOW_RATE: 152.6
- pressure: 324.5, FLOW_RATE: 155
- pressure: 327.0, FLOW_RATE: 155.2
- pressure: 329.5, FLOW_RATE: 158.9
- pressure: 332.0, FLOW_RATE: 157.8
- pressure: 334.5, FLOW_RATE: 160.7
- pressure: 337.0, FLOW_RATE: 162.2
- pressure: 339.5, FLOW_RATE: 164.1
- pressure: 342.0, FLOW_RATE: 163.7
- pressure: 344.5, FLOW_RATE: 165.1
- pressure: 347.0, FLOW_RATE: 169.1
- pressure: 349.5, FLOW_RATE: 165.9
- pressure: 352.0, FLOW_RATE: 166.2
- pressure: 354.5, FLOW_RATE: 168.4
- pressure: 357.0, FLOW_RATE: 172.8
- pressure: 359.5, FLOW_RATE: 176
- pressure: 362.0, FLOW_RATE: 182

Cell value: 0.14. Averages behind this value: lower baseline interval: 147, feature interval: 132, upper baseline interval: 154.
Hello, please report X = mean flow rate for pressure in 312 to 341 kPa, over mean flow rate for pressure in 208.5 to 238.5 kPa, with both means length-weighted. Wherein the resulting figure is 1.23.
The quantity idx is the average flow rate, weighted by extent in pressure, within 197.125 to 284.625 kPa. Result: 137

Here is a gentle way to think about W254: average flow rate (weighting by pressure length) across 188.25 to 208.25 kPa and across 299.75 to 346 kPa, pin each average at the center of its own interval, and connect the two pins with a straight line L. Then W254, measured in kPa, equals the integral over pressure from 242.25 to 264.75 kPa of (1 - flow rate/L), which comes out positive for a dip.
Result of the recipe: -1.1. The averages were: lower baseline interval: 127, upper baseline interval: 155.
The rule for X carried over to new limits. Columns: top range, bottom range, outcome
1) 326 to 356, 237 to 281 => 1.12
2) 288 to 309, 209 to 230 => 1.06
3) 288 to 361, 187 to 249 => 1.17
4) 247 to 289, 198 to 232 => 1.16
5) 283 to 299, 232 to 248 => 0.82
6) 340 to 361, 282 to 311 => 1.29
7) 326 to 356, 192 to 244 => 1.27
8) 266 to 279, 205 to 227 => 1.23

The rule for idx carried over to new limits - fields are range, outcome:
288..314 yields 132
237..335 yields 144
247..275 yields 148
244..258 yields 147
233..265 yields 145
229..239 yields 141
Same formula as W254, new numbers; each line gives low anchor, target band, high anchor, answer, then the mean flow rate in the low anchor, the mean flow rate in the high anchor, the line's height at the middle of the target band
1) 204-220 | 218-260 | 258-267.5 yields -0.7 kPa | 122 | 147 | 135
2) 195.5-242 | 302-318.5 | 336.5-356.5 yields 0.7 kPa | 128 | 166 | 155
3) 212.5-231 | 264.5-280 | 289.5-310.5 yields -2.4 kPa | 121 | 132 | 128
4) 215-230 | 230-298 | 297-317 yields -3.0 kPa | 120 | 148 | 134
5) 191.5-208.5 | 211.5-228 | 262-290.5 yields 1.5 kPa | 127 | 140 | 131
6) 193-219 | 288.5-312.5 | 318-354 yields 3.1 kPa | 125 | 161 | 151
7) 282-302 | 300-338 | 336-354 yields -2.3 kPa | 123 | 165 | 144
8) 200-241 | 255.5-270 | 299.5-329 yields -1.0 kPa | 128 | 151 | 138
